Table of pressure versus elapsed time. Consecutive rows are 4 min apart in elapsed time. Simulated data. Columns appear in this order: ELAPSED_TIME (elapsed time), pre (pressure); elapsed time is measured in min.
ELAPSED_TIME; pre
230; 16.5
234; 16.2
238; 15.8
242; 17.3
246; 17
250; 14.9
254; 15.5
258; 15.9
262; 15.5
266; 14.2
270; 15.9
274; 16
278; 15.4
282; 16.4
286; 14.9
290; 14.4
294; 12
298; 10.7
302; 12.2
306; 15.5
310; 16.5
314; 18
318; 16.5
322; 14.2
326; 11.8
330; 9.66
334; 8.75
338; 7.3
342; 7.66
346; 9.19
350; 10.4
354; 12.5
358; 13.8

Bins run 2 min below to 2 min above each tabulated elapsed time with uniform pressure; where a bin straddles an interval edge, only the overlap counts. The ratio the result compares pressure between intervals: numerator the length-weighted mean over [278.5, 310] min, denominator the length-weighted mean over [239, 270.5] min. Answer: 0.9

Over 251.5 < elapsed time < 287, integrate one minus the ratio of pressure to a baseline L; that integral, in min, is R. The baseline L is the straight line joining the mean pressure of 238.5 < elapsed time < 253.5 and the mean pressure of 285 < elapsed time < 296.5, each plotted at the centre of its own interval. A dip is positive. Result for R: -1.7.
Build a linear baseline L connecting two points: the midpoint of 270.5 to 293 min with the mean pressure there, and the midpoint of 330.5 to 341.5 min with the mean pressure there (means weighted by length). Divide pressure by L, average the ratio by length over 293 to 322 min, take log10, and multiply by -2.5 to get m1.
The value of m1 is -0.24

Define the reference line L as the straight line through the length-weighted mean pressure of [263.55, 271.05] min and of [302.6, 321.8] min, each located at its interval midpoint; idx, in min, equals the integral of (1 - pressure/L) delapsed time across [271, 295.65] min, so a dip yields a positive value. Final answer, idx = 0.7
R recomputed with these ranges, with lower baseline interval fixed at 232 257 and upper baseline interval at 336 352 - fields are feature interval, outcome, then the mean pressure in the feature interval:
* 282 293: -1.6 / 14.7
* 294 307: -0.7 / 12.5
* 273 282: -1.5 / 15.8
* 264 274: -0.7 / 15.2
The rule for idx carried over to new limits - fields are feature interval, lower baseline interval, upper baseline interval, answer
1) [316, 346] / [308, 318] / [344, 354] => 6.9 min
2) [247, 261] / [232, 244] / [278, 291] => 0.4 min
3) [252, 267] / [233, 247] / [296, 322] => 0.7 min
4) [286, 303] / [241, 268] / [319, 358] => 0.8 min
